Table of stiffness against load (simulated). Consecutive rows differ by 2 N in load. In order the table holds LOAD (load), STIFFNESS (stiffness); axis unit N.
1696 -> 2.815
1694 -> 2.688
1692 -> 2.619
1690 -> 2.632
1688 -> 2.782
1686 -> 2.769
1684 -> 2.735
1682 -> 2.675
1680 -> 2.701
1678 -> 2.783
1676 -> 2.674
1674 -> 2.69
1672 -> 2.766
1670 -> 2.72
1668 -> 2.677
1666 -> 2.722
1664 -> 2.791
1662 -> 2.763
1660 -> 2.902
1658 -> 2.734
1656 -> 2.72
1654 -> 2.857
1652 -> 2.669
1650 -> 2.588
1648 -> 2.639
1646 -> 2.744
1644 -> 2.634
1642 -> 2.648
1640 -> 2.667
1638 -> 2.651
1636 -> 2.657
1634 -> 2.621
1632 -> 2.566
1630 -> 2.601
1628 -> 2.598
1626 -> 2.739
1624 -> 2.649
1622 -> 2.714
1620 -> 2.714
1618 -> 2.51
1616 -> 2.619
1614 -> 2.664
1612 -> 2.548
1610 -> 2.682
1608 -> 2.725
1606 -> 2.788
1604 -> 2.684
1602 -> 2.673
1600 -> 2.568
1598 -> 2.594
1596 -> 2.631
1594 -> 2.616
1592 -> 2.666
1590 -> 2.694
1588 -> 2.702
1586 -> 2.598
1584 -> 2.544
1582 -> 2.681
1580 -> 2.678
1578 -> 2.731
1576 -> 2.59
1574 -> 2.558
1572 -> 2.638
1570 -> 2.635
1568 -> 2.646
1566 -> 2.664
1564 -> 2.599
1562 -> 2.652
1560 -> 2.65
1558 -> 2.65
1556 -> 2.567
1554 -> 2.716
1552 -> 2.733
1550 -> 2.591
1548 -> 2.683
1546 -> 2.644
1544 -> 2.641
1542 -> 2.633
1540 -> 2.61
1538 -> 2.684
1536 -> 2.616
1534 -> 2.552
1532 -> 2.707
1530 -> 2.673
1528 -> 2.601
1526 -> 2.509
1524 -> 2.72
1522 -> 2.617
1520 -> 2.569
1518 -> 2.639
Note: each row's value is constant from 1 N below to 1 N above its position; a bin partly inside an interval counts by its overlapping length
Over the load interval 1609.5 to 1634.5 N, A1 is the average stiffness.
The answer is 2.63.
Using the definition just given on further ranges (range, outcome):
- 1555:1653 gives 2.64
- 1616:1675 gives 2.69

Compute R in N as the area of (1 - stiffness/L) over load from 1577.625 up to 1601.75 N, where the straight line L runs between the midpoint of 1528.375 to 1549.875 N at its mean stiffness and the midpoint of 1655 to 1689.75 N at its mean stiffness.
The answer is 0.3 N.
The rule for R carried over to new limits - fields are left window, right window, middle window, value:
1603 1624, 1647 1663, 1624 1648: 0.5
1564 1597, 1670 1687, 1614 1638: 0.4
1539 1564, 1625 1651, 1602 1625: -0.2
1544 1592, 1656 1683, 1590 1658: 1.0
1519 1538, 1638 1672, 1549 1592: 0.1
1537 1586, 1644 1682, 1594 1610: 0.1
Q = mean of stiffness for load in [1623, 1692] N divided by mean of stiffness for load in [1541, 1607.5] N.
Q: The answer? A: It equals 1.02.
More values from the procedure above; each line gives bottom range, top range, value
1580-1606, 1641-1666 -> 1.03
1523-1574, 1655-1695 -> 1.03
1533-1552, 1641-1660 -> 1.03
